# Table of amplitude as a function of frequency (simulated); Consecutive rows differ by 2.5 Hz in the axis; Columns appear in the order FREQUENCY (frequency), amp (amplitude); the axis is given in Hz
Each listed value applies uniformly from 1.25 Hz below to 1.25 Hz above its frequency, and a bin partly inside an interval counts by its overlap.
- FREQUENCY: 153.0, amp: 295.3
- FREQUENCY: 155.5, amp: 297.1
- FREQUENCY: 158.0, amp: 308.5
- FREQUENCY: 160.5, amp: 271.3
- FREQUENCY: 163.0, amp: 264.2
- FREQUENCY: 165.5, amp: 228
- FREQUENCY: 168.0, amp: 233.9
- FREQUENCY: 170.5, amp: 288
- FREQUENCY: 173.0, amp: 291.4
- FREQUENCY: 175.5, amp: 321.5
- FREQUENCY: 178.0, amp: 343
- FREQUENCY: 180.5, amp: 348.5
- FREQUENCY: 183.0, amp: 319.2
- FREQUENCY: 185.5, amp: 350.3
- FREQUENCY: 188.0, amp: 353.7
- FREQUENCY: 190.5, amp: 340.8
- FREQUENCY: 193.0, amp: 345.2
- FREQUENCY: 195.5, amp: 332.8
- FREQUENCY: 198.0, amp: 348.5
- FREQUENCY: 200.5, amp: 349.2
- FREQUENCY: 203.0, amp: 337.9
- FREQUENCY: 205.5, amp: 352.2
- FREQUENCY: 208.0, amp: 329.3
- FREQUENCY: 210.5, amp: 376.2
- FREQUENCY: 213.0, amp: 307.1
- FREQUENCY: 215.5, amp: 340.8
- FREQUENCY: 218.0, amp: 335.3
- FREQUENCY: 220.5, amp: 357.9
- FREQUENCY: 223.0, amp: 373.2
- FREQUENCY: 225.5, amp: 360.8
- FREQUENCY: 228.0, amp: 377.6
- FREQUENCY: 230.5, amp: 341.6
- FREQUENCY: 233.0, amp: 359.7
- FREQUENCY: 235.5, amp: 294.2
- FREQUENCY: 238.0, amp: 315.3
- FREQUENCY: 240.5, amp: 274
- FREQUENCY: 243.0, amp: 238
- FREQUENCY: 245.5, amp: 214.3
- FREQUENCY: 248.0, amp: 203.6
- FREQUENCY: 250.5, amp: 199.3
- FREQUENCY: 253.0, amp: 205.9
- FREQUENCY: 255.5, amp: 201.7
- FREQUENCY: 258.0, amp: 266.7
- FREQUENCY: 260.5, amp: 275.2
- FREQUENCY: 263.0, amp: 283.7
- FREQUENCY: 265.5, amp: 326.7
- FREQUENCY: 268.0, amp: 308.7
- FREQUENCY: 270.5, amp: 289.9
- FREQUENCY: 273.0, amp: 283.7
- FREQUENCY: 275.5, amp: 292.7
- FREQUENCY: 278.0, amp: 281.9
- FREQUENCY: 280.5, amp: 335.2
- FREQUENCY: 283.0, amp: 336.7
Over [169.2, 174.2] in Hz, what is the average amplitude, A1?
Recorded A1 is 289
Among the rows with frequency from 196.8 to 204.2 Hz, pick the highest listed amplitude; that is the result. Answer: 349.2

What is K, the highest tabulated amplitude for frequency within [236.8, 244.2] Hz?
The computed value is 315.3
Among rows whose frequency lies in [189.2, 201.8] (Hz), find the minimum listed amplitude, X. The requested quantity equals 332.8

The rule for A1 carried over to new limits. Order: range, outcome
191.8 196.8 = 339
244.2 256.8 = 205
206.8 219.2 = 338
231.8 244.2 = 296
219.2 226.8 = 364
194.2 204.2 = 342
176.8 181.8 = 346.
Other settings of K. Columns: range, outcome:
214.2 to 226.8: 373.2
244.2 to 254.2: 214.3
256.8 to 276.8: 326.7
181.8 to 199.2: 353.7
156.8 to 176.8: 321.5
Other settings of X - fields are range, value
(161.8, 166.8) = 228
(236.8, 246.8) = 214.3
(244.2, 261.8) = 199.3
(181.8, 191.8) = 319.2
